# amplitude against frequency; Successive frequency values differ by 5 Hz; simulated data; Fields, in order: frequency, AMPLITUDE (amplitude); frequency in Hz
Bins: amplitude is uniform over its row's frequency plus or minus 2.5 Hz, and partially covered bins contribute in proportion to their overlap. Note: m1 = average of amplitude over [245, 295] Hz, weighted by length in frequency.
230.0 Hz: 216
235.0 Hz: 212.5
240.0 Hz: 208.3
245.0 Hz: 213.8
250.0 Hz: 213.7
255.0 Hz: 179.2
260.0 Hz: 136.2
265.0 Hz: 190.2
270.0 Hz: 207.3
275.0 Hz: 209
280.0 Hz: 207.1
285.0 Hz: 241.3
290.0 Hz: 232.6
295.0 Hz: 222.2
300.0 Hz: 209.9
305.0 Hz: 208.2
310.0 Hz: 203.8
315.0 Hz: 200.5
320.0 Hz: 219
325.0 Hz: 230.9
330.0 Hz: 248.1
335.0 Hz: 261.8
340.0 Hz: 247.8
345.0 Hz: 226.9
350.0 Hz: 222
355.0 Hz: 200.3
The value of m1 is 203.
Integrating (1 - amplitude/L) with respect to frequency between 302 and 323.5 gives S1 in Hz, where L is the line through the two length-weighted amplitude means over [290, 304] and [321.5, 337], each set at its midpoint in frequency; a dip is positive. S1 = 2.1 Hz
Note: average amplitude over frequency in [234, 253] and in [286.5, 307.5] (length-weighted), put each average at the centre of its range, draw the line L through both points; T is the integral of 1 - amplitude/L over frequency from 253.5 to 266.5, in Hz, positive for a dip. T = 2.9 Hz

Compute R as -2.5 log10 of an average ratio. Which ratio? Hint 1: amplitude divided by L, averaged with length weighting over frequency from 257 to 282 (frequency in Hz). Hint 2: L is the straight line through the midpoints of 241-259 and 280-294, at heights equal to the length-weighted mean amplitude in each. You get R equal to 0.14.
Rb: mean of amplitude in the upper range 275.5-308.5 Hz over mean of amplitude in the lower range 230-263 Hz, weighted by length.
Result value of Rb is 1.1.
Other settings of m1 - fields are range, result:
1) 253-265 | 164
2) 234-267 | 193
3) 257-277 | 185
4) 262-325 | 213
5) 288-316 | 213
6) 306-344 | 229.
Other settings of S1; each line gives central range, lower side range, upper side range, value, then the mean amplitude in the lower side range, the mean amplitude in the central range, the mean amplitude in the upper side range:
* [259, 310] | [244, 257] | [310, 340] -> 1.66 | 202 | 208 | 231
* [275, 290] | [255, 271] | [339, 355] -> -2.88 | 175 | 223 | 226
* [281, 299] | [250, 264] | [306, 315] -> -3.49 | 171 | 228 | 204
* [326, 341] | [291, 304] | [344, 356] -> -2.33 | 217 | 251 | 217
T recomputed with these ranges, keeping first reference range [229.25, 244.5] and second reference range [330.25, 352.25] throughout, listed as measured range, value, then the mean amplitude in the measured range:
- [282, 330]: 2.2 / 220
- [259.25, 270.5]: 2.1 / 179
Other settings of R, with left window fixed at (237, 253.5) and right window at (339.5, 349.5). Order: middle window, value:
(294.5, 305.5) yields 0.05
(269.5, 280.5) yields 0.04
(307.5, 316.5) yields 0.12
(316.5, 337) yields -0.04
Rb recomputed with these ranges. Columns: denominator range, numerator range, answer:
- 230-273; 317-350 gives 1.21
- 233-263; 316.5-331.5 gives 1.19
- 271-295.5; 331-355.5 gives 1.06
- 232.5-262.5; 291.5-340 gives 1.16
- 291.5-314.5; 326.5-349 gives 1.16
